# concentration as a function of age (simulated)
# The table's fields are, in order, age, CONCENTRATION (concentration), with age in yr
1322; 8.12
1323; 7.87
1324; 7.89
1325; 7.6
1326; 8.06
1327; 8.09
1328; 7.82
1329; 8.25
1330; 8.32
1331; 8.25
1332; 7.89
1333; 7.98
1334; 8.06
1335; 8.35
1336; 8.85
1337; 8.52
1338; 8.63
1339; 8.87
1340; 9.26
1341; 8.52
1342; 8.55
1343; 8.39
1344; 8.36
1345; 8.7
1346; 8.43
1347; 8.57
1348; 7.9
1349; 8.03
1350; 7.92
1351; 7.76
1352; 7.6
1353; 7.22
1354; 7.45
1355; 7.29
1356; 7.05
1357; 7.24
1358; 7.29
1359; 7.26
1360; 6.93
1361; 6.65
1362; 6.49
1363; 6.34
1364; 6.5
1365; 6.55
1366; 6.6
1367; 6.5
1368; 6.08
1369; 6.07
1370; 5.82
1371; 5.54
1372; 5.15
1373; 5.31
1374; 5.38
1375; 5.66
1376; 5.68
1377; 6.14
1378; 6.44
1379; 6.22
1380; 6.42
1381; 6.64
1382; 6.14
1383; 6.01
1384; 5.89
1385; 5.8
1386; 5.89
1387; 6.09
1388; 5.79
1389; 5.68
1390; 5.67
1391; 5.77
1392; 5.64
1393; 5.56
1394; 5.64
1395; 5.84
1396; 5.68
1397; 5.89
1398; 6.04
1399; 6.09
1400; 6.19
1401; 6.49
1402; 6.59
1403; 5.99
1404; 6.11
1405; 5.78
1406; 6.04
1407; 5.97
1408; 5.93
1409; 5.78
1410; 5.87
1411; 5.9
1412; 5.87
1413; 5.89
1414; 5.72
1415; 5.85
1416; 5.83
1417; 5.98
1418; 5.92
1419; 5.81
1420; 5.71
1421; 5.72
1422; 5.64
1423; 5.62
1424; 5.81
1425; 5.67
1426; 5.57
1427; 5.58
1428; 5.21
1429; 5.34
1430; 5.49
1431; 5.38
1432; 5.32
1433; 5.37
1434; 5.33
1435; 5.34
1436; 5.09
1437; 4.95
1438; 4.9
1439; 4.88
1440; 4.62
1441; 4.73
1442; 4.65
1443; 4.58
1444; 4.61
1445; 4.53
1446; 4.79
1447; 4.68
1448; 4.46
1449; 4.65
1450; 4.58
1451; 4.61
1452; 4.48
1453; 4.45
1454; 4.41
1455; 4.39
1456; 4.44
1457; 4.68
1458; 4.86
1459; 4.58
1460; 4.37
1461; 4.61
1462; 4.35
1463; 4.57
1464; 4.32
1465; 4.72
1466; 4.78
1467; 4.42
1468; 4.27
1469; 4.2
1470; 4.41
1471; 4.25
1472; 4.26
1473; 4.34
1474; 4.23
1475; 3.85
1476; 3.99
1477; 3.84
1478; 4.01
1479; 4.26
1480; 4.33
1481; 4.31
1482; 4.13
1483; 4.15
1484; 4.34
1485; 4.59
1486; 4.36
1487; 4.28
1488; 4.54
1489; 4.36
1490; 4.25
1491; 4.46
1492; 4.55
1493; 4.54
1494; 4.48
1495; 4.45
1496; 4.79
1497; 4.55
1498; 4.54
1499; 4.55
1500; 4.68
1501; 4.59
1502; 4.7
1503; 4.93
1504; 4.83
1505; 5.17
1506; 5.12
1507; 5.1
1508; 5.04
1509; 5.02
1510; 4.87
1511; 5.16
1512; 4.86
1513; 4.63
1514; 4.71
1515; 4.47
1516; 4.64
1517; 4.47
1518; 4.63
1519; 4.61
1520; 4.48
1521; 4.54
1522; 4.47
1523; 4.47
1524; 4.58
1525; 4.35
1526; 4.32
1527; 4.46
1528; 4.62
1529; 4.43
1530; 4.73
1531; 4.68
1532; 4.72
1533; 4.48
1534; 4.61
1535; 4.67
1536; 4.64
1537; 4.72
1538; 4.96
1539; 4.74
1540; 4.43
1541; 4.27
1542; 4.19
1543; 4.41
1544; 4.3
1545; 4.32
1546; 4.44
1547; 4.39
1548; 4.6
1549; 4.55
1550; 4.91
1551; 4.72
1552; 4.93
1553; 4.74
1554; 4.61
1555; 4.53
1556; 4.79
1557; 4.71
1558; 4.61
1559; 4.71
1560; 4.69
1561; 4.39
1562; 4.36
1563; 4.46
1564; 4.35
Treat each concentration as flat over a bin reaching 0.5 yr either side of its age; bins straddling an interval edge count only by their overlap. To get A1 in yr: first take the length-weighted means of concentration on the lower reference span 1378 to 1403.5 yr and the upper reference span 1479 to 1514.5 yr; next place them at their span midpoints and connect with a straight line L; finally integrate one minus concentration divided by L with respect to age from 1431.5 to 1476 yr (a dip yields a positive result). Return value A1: 5.0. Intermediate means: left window 5.99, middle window 4.6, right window 4.62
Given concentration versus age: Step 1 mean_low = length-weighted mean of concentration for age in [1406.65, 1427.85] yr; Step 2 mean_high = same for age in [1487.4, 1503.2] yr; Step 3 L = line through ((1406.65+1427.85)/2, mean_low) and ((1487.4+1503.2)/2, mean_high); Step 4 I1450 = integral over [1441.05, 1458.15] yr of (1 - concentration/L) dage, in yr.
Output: 2.2 yr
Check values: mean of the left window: 5.78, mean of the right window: 4.55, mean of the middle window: 4.58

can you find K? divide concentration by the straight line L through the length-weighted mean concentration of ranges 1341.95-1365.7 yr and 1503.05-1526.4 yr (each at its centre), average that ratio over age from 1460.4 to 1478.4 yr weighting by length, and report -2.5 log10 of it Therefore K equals 0.268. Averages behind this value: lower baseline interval 7.49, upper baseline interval 4.72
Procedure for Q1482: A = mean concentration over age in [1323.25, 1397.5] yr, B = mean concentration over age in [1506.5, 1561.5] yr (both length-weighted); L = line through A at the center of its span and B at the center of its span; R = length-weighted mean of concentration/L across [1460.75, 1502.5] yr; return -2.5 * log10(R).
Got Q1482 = 0.21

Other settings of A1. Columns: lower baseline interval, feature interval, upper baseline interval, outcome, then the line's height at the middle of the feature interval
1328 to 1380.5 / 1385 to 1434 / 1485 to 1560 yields 4.8 yr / 6.42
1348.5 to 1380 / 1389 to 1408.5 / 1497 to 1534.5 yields 0.7 yr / 6.15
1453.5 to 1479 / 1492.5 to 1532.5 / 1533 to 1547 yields -2.0 yr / 4.46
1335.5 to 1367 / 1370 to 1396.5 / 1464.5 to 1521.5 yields 4.4 yr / 6.99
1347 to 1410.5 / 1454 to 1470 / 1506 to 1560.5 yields 2.7 yr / 5.41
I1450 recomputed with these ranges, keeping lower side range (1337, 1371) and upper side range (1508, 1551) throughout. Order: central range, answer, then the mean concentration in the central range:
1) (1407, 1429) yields 2.3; 5.75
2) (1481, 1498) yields 2.6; 4.43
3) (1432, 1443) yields 2.0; 4.98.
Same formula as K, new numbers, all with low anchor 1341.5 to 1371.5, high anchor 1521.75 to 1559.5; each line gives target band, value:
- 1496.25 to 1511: 0.06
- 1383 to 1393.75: 0.17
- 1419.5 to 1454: 0.20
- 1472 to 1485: 0.29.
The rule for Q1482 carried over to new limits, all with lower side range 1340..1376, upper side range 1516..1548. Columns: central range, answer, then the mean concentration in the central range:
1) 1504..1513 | -0.03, 5.01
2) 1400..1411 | 0.06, 6.05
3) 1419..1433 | 0.10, 5.55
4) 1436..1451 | 0.23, 4.7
